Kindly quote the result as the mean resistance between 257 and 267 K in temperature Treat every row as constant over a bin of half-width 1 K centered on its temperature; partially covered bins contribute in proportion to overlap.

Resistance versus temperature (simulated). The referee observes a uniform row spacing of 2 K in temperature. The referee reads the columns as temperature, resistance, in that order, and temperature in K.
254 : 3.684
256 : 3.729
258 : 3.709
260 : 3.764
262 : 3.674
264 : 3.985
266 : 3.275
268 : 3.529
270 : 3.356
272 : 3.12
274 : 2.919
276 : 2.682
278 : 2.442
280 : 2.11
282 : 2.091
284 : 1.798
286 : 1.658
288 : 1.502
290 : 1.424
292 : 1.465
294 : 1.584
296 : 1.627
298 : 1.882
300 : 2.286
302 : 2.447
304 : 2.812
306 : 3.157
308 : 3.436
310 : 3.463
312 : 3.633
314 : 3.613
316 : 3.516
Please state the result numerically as 3.68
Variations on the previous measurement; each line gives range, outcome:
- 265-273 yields 3.32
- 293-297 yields 1.61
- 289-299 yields 1.6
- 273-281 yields 2.54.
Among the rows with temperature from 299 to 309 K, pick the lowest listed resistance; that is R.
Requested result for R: 2.286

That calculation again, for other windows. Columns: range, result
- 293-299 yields 1.584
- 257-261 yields 3.709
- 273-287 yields 1.658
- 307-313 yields 3.436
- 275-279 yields 2.442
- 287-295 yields 1.424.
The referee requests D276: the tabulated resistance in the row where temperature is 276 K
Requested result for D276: 2.682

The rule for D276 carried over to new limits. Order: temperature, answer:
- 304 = 2.812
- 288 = 1.502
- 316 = 3.516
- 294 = 1.584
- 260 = 3.764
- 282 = 2.091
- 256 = 3.729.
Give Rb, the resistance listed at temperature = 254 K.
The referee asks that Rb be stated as 3.684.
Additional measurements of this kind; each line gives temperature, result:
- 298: 1.882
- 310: 3.463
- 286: 1.658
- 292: 1.465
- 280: 2.11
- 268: 3.529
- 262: 3.674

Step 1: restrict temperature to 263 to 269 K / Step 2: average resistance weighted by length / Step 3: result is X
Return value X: 3.6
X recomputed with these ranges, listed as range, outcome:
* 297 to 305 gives 2.36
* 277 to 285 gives 2.11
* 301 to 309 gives 2.96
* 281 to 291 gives 1.69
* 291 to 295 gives 1.52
